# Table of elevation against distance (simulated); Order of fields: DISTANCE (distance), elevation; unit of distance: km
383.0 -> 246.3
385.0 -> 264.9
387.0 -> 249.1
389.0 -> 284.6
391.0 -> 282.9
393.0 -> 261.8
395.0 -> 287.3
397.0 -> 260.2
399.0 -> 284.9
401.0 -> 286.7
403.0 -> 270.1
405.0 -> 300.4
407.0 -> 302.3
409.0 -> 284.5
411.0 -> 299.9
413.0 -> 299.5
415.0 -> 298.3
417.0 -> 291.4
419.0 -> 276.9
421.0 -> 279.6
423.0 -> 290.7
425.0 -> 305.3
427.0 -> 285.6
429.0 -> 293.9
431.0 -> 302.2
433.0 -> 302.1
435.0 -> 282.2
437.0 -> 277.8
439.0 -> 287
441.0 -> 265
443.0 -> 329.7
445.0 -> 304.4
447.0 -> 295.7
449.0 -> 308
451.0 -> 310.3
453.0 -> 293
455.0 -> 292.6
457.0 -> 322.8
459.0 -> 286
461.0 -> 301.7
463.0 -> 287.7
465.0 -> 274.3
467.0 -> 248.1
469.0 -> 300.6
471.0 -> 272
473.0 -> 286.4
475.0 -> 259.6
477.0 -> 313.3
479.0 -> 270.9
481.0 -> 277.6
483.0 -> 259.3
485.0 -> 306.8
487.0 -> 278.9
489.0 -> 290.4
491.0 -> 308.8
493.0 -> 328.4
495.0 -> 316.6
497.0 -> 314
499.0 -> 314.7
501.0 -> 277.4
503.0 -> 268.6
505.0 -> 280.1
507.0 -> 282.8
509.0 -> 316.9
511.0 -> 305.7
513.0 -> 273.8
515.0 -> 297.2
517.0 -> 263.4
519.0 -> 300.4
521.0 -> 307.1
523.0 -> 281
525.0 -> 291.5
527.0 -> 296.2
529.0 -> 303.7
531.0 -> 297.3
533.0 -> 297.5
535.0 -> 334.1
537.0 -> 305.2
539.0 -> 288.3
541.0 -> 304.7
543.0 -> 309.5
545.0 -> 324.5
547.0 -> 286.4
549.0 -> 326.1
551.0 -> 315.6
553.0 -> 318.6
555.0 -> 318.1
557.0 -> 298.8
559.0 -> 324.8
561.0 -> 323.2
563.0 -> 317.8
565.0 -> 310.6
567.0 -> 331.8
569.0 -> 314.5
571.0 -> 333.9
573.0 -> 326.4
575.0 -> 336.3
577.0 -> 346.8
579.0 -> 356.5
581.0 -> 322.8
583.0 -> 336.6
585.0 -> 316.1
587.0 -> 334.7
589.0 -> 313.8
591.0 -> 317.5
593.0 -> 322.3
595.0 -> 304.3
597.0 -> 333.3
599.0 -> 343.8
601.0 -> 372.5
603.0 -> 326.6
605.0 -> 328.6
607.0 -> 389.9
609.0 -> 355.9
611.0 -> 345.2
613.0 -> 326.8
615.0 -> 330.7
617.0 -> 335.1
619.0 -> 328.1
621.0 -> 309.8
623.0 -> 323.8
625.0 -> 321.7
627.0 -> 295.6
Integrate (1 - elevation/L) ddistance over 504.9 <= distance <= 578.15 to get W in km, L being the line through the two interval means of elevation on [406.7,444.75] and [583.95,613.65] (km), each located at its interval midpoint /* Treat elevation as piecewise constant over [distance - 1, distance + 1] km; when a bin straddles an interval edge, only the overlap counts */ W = 3.0 km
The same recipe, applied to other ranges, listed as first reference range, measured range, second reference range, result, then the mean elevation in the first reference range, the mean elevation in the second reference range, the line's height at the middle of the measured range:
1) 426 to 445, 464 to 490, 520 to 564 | 1.6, 292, 308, 298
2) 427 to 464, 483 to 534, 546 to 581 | 2.5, 296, 323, 310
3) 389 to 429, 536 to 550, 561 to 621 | 0.6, 287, 333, 320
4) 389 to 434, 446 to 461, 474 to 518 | -0.6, 288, 291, 290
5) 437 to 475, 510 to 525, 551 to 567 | 0.8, 291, 317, 307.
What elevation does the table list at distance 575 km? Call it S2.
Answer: 336.3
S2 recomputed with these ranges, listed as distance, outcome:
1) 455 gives 292.6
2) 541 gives 304.7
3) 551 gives 315.6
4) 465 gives 274.3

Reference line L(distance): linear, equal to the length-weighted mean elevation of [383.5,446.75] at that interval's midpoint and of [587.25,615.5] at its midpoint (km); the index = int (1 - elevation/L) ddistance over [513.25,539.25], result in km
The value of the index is 1.62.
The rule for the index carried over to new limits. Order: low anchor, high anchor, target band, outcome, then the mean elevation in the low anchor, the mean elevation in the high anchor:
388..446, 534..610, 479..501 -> 0.6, 289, 326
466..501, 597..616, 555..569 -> 0.4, 291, 346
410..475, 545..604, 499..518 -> 1.3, 292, 325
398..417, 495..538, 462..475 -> 0.8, 292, 296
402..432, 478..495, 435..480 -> 0.3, 292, 292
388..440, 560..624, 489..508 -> 0.6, 288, 332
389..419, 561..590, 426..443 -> 0.2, 286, 328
